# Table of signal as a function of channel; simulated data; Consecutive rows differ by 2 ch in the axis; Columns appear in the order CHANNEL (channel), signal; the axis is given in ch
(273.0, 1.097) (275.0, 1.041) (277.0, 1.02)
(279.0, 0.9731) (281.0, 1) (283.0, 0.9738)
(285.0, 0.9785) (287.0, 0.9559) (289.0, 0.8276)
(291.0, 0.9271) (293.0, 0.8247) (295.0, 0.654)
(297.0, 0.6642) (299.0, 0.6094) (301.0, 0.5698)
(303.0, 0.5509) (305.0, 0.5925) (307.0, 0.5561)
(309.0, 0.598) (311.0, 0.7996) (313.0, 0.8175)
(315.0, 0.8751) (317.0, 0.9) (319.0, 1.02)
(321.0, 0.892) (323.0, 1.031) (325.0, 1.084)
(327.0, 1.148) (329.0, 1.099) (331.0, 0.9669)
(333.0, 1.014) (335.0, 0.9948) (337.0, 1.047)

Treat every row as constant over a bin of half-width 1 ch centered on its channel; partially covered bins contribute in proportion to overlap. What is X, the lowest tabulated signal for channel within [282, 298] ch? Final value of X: 0.654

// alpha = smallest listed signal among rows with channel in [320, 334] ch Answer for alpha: 0.892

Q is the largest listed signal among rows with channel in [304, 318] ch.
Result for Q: 0.9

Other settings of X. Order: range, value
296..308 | 0.5509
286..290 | 0.8276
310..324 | 0.7996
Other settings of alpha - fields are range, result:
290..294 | 0.8247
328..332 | 0.9669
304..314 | 0.5561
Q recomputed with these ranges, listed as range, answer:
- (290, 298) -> 0.9271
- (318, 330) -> 1.148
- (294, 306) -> 0.6642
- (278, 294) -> 1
